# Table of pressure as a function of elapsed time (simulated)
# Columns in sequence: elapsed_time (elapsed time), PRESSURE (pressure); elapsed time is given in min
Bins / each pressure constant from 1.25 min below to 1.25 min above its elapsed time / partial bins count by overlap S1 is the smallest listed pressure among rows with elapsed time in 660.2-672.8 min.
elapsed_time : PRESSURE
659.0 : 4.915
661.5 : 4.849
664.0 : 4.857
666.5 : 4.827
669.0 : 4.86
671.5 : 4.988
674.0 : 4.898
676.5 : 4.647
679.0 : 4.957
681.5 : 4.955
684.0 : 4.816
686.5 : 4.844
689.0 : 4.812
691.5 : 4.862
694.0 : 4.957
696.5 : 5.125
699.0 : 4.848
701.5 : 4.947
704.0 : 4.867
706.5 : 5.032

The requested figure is 4.827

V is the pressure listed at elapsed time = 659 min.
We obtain 4.915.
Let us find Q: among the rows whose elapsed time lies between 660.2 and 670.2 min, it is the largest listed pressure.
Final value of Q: 4.86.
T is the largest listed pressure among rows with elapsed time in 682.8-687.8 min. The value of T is 4.844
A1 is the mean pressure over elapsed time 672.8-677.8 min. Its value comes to 4.77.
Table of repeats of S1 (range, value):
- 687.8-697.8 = 4.812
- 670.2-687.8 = 4.647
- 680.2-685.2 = 4.816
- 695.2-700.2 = 4.848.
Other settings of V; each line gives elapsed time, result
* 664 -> 4.857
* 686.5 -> 4.844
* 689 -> 4.812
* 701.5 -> 4.947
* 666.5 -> 4.827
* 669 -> 4.86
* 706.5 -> 5.032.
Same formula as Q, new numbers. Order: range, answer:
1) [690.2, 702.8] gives 5.125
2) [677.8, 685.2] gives 4.957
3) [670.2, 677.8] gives 4.988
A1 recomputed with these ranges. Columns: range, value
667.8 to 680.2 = 4.87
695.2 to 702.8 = 4.97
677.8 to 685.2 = 4.91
